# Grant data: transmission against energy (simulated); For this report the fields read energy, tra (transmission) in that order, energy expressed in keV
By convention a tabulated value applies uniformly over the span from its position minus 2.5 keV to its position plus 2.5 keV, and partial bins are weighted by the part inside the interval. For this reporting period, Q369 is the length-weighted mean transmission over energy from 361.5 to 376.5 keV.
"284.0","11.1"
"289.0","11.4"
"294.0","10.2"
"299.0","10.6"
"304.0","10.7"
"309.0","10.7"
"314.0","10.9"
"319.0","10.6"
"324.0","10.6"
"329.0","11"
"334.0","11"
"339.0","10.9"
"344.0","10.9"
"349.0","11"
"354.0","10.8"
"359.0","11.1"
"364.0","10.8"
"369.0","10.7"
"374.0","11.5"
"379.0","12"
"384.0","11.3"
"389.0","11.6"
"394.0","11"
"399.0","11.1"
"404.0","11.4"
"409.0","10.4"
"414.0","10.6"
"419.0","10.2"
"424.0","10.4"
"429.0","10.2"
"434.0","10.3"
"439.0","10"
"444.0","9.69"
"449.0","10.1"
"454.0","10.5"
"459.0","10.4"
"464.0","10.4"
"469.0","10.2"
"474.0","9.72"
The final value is 11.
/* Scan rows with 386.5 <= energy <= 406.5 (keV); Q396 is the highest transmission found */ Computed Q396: 11.6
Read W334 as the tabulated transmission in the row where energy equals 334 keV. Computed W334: 11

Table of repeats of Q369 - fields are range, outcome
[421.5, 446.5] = 10.1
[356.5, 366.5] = 10.9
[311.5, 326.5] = 10.7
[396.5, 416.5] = 10.9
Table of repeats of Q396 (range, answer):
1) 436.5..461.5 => 10.5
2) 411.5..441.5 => 10.6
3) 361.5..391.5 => 12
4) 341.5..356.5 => 11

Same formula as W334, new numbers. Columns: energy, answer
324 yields 10.6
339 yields 10.9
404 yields 11.4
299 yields 10.6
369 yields 10.7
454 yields 10.5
